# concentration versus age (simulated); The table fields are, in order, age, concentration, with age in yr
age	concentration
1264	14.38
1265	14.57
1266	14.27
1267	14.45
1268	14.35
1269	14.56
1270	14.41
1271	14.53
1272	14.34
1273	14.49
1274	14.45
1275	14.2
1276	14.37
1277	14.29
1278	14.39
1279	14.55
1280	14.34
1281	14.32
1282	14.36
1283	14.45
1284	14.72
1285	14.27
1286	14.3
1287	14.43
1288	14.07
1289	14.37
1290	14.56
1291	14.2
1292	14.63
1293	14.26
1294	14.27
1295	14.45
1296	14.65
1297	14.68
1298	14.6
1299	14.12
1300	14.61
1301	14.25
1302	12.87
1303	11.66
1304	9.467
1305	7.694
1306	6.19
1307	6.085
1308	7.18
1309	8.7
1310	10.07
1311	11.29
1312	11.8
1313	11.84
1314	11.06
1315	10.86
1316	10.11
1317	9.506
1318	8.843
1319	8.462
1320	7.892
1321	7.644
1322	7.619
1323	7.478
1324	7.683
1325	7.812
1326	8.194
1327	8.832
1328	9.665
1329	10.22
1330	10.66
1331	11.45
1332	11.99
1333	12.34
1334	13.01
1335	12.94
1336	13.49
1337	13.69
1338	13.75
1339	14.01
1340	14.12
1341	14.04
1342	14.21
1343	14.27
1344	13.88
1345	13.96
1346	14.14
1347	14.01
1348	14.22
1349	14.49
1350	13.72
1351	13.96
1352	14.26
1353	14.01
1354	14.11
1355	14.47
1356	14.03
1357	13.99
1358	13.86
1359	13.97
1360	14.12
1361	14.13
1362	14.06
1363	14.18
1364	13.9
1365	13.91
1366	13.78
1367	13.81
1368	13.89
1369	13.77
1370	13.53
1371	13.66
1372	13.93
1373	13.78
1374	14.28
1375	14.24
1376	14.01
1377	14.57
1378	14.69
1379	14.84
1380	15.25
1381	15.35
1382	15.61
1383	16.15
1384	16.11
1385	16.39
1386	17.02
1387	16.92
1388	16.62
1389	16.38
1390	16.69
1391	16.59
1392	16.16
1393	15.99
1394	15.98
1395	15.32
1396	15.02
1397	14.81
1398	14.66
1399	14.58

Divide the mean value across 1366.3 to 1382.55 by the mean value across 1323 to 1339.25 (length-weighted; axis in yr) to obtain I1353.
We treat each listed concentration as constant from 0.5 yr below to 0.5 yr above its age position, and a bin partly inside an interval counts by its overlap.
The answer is 1.29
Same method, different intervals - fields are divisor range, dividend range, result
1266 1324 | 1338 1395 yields 1.18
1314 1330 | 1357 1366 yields 1.58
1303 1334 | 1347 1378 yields 1.49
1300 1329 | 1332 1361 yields 1.47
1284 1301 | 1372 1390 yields 1.07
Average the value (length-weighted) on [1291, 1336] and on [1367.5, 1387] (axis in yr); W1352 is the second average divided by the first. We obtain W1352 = 1.4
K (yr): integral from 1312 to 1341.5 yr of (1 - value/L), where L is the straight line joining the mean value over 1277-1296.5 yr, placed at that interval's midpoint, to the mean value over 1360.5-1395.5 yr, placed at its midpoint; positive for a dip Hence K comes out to 8.0 yr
